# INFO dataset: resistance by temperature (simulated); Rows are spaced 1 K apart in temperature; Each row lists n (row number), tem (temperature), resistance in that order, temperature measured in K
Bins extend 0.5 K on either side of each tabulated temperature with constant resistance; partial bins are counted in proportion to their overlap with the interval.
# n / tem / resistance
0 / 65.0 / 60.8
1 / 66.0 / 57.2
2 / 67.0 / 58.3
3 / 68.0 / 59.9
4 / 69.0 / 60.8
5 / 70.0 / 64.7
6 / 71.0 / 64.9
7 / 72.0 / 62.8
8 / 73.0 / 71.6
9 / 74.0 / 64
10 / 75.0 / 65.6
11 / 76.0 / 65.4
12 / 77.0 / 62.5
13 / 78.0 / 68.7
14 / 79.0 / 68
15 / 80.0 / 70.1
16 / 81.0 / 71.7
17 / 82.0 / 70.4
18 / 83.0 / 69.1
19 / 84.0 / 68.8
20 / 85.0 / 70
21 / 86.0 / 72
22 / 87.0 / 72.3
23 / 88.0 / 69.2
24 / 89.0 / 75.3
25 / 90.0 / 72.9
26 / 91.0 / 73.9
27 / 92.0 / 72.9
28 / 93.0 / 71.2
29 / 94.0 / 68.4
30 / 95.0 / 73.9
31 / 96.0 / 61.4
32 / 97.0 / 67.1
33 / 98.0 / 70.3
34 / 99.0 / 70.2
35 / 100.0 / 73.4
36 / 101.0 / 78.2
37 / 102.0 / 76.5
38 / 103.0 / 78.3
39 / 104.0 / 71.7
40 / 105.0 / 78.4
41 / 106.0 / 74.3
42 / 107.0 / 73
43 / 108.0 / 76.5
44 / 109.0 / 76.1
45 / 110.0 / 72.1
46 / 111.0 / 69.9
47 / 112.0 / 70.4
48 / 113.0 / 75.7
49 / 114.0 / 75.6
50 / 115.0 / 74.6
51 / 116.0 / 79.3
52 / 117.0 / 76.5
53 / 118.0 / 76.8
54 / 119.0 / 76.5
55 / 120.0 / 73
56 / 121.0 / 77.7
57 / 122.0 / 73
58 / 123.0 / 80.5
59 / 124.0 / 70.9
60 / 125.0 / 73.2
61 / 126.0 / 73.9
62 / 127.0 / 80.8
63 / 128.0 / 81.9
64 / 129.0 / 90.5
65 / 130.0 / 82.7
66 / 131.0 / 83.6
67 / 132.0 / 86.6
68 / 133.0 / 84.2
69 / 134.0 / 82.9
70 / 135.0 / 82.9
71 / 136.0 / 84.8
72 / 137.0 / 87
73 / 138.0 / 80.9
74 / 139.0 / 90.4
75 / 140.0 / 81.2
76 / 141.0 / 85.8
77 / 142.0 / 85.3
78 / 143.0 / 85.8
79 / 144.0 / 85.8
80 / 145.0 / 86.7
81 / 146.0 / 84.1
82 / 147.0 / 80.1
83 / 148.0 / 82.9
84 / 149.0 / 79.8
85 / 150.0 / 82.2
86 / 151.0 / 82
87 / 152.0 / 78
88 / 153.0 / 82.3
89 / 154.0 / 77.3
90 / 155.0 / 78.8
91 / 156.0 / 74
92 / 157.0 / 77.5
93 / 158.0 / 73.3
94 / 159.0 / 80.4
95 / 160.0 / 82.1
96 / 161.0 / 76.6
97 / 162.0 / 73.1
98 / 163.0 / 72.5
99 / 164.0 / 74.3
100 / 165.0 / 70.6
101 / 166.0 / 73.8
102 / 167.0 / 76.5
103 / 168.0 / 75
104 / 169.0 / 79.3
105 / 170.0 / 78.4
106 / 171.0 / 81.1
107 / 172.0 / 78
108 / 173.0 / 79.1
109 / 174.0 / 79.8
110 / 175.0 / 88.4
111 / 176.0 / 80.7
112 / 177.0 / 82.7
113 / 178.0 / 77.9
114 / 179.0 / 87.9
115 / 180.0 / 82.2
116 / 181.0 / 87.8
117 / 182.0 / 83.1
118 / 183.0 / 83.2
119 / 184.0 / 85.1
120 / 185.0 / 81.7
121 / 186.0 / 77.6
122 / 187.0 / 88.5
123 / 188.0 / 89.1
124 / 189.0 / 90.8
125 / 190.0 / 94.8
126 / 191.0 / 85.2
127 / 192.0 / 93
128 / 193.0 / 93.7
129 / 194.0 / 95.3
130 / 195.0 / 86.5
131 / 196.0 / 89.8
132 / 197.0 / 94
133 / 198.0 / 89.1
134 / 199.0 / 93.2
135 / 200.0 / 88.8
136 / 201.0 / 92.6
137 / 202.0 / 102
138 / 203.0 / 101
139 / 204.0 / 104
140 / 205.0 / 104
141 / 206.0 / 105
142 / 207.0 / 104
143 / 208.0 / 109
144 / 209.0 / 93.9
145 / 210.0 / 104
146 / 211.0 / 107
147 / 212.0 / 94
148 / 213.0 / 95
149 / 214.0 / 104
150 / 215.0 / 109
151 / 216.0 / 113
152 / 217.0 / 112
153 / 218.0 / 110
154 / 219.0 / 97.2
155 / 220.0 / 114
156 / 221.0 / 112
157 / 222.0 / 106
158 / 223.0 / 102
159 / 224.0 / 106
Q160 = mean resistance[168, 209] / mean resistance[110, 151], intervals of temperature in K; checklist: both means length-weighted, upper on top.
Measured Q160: 1.1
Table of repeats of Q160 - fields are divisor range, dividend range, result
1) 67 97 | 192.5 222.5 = 1.48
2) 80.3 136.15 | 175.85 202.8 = 1.18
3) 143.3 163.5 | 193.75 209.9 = 1.22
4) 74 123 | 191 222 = 1.39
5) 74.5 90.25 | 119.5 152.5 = 1.18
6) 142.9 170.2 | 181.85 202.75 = 1.14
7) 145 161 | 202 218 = 1.30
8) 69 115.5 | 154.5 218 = 1.25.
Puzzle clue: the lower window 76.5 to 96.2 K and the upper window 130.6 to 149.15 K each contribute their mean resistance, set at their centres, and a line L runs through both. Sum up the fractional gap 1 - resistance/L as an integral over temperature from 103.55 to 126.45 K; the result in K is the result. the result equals 0.9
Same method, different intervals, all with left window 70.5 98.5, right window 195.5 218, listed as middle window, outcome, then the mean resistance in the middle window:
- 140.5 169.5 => 2.6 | 79.2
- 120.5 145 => -0.2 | 82.3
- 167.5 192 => 2.7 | 83.4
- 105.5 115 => 0.2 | 73.8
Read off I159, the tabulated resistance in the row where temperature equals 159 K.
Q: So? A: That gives 80.4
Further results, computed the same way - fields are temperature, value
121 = 77.7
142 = 85.3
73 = 71.6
